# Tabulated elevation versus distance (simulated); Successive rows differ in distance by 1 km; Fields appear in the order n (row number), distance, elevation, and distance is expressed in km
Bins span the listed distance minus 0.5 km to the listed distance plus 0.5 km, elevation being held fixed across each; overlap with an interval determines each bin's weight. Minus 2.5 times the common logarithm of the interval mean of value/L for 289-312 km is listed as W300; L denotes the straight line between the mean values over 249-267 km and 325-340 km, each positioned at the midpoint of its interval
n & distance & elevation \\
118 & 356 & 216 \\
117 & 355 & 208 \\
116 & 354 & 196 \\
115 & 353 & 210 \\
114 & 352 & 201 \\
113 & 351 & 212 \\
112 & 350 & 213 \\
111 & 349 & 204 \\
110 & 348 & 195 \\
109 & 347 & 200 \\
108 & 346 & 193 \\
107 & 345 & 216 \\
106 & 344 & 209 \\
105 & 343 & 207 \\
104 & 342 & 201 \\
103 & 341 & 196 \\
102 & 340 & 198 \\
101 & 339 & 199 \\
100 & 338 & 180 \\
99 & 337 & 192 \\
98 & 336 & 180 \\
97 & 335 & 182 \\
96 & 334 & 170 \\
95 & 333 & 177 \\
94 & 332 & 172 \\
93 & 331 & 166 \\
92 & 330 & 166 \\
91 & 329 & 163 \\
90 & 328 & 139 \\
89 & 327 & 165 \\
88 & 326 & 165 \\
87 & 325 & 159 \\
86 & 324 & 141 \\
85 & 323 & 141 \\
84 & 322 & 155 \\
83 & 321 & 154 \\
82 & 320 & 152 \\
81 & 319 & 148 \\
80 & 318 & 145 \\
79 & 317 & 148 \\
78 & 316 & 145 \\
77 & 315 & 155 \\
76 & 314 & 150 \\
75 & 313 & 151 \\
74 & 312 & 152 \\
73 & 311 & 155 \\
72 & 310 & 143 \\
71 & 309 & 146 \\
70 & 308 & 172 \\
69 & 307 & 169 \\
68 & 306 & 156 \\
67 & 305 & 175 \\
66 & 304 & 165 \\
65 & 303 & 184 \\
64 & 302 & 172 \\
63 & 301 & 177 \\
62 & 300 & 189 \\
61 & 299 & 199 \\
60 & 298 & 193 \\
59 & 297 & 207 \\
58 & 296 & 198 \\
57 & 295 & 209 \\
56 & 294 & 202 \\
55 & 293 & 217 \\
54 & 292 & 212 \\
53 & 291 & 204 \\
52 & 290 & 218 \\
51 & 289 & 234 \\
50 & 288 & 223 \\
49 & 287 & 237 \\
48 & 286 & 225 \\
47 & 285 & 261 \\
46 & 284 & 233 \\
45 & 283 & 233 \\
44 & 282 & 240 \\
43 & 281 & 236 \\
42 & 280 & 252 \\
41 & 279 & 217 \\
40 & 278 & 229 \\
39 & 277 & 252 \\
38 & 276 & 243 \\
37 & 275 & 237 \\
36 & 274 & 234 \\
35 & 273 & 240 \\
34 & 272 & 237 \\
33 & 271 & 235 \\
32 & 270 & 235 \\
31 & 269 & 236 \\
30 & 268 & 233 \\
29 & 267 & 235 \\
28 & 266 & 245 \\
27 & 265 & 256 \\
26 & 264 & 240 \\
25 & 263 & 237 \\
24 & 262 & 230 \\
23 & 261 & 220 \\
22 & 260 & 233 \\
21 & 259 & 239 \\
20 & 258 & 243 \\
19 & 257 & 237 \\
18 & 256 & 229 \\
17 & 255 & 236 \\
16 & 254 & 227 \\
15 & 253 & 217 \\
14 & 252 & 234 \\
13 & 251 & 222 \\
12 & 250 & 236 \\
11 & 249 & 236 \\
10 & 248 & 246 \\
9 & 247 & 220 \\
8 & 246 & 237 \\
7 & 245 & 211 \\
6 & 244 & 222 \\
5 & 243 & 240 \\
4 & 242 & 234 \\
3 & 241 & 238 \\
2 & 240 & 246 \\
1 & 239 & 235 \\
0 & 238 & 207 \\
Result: 0.084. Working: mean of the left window 234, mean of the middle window 185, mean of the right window 173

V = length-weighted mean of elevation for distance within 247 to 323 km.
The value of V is 208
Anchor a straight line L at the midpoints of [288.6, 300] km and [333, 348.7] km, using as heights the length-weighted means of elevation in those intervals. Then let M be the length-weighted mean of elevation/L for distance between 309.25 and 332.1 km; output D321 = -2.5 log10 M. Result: 0.29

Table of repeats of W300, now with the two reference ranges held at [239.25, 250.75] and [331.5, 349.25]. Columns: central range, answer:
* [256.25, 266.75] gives -0.05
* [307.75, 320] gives 0.33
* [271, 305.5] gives -0.01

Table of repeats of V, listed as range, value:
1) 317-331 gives 154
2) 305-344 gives 165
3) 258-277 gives 238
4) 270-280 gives 237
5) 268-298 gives 228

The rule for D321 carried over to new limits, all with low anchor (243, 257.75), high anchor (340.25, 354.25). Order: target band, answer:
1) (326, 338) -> 0.216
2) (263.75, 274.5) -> -0.065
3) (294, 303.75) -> 0.133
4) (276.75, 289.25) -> -0.071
